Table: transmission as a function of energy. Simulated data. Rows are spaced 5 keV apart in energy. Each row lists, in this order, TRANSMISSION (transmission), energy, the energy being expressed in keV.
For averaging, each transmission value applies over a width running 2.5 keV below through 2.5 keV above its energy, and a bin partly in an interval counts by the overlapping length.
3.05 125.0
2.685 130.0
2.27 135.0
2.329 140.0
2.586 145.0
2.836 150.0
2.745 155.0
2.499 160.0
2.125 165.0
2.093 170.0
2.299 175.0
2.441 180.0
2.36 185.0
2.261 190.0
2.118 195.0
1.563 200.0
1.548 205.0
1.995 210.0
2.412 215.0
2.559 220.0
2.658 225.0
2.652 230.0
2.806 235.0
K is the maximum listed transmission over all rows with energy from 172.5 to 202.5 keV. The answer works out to 2.441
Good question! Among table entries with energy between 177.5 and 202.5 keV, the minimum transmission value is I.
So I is 1.563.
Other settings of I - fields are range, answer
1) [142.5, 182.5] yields 2.093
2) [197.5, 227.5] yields 1.548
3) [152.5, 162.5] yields 2.499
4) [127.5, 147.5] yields 2.27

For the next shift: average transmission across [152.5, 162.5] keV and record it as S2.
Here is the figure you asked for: 2.62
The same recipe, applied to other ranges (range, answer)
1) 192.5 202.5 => 1.84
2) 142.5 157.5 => 2.72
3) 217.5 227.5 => 2.61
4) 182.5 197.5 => 2.25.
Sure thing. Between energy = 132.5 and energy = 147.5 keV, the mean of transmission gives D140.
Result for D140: 2.4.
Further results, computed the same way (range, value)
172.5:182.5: 2.37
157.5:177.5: 2.25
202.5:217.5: 1.99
